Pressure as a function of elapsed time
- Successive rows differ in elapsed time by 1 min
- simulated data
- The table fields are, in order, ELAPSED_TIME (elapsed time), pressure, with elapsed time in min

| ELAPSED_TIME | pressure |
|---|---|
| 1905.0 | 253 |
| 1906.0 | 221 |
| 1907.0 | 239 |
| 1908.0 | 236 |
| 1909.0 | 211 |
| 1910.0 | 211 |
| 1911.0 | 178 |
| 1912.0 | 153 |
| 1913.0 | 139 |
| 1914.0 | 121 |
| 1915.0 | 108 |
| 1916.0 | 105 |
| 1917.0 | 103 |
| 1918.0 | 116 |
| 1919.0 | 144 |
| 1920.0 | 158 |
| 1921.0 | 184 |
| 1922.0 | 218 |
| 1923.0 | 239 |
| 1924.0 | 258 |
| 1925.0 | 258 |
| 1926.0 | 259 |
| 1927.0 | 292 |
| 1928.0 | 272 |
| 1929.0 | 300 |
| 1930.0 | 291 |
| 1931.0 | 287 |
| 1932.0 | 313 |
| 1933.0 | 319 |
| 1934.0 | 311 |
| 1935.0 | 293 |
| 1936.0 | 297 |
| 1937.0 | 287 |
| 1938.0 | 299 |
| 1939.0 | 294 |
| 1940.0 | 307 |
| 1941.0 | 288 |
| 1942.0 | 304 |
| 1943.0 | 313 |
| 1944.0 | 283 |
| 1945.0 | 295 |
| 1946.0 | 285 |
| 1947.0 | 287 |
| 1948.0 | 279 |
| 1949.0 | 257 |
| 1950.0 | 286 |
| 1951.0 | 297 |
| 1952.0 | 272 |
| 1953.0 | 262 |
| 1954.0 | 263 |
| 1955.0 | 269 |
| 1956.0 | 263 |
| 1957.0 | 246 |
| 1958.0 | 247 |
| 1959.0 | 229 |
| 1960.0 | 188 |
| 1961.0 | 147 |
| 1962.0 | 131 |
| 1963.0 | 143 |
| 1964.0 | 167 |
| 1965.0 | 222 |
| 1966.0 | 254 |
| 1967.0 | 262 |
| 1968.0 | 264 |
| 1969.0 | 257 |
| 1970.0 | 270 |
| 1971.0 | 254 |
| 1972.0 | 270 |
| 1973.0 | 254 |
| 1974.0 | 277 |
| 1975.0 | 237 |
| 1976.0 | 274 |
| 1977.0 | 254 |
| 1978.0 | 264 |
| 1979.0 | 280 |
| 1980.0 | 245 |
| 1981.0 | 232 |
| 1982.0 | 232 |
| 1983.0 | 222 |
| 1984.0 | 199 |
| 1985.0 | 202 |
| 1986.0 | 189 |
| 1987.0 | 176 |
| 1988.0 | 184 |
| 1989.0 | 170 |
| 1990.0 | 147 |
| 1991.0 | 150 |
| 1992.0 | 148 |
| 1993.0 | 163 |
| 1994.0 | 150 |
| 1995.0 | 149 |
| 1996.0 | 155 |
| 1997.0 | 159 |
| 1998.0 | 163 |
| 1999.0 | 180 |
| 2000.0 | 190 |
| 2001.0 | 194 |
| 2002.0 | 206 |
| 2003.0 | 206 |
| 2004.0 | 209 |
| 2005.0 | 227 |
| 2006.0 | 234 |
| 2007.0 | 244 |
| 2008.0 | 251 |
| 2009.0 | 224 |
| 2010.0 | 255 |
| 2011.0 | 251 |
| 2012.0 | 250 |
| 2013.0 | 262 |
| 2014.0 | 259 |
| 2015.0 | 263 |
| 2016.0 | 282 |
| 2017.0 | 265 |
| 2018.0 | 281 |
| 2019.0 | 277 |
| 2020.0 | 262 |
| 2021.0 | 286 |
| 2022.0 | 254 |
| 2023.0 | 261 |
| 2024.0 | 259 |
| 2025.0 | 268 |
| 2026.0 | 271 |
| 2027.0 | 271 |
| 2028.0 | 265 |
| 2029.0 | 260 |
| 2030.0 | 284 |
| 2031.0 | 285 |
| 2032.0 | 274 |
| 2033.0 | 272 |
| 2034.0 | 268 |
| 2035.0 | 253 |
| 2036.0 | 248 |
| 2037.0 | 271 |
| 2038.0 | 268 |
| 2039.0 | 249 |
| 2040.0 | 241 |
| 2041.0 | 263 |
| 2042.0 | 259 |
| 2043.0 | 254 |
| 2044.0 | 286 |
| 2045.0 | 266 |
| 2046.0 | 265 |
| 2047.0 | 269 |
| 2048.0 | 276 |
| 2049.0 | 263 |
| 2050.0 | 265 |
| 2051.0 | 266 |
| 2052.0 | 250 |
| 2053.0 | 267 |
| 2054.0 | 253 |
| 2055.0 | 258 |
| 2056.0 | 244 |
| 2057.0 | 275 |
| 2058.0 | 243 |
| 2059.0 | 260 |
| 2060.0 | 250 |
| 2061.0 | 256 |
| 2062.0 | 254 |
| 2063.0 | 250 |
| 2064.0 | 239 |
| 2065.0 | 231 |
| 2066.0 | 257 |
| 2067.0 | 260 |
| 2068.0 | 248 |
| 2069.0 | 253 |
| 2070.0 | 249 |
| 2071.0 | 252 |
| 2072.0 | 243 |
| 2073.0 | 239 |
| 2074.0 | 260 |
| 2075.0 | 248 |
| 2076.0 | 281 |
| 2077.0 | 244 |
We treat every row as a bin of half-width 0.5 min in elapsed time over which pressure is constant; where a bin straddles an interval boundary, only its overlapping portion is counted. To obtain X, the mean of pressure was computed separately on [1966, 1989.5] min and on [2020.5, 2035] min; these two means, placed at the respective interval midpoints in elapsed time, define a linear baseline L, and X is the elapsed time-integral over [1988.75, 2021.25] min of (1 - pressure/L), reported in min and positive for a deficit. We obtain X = 5.2 min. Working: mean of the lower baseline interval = 238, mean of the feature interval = 215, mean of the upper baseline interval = 269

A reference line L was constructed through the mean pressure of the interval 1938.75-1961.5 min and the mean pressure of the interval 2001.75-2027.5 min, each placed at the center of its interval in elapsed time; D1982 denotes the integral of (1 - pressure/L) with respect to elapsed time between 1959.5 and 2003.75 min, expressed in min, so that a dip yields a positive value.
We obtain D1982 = 9.2 min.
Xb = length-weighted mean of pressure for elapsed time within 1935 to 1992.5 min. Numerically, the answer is 244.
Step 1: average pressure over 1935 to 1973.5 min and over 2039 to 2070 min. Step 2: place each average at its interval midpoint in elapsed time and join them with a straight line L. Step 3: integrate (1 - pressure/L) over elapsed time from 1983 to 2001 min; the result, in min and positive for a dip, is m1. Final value 6.04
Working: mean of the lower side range 258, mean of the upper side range 257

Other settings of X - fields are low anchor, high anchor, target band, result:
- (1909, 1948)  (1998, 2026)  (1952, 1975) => 0.7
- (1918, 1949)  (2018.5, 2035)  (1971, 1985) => 1.2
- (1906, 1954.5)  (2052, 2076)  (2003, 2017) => 0.2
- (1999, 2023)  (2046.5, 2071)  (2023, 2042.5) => -1.2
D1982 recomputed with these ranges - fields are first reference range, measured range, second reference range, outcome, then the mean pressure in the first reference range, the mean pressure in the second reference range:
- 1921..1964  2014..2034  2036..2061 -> -0.66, 265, 261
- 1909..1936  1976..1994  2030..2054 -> 2.83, 218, 264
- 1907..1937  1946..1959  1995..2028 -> -2.38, 221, 237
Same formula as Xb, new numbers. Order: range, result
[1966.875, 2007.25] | 213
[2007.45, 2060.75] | 263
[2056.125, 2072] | 251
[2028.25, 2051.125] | 265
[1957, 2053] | 235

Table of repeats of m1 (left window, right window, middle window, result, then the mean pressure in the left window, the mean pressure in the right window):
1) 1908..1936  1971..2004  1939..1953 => -4.9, 218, 205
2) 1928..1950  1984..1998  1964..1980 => -3.4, 294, 166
